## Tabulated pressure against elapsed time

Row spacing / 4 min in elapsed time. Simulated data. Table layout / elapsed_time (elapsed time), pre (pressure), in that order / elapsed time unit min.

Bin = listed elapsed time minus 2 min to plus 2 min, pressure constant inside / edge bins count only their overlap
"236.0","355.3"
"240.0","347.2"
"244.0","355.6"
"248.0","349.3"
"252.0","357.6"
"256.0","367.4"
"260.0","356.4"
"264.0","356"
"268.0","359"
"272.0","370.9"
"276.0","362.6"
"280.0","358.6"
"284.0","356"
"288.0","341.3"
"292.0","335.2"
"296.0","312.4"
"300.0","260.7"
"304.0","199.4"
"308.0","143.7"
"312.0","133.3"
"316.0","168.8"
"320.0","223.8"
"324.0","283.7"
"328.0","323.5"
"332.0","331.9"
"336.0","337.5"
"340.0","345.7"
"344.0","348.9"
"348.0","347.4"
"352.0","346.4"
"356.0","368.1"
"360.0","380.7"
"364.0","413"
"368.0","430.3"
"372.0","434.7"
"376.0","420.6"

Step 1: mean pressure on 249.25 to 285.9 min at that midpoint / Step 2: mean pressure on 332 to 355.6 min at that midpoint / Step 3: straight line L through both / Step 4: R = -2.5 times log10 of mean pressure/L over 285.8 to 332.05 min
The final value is 0.36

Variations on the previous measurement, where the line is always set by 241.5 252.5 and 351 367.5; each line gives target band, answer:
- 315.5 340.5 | 0.28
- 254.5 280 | -0.01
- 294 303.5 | 0.32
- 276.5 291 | 0.03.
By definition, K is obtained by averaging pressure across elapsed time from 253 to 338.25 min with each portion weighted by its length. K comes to 300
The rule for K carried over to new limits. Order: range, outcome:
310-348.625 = 282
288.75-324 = 230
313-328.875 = 237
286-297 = 331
